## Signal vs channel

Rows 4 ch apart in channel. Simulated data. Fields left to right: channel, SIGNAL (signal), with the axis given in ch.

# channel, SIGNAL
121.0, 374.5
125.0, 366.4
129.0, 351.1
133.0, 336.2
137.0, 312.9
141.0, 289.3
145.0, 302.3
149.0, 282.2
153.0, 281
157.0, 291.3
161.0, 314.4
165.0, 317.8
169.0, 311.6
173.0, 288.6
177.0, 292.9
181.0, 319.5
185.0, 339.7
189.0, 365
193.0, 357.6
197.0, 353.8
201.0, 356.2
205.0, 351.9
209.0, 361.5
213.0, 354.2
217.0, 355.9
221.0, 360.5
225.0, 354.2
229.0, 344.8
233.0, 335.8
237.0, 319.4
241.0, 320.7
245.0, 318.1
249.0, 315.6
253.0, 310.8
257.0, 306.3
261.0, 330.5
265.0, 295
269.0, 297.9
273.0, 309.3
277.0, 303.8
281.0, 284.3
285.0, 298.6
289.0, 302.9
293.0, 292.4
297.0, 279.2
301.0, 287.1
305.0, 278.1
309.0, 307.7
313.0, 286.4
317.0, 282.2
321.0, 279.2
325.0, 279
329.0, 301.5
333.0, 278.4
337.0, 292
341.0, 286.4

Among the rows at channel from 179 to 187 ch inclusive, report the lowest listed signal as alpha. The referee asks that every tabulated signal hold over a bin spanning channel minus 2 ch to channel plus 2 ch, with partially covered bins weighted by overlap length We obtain 319.5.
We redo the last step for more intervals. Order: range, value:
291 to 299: 279.2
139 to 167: 281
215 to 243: 319.4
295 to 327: 278.1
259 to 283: 284.3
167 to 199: 288.6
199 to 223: 351.9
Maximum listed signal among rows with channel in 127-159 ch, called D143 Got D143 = 351.1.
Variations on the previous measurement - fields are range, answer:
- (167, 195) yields 365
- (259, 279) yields 330.5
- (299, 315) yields 307.7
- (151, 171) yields 317.8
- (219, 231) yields 360.5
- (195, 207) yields 356.2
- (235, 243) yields 320.7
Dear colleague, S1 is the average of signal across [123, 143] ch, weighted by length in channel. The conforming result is 331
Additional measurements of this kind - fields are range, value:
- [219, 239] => 343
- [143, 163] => 294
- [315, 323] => 281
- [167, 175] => 300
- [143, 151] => 292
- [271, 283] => 299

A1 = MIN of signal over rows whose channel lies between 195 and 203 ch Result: 353.8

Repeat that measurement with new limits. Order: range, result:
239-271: 295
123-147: 289.3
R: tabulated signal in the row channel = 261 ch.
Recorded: 330.5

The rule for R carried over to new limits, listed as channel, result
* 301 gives 287.1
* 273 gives 309.3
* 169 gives 311.6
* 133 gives 336.2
